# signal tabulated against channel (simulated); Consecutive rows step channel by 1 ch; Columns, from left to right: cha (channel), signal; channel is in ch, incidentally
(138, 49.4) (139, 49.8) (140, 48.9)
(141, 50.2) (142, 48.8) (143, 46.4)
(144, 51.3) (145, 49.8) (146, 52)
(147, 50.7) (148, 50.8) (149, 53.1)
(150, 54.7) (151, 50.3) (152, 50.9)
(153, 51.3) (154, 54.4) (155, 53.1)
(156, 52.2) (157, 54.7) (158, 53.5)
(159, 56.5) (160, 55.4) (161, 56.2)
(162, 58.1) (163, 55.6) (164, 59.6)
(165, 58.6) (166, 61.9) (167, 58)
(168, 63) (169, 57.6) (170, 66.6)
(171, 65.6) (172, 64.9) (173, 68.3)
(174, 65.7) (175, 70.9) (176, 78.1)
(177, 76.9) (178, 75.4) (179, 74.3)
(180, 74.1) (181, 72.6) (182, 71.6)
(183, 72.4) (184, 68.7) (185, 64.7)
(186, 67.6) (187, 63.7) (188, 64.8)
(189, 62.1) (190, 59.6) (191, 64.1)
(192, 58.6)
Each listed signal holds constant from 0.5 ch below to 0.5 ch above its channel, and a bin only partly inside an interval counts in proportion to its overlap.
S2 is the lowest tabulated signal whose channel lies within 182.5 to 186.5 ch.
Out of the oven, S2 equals 64.7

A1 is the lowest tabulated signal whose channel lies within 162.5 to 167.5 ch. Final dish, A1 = 55.6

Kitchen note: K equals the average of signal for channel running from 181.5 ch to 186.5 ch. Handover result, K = 69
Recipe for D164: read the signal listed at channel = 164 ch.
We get 59.6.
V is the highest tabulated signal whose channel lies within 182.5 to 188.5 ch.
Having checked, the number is 72.4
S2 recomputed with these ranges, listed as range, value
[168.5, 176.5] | 57.6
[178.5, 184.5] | 68.7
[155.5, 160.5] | 52.2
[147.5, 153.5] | 50.3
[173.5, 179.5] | 65.7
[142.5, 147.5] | 46.4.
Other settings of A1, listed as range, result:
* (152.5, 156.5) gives 51.3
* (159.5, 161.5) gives 55.4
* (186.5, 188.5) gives 63.7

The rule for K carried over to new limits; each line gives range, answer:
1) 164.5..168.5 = 60.4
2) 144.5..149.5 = 51.3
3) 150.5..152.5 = 50.6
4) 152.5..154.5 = 52.8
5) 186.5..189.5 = 63.5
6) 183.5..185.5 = 66.7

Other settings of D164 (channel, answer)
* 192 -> 58.6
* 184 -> 68.7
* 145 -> 49.8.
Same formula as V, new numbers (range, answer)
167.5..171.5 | 66.6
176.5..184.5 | 76.9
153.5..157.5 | 54.7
